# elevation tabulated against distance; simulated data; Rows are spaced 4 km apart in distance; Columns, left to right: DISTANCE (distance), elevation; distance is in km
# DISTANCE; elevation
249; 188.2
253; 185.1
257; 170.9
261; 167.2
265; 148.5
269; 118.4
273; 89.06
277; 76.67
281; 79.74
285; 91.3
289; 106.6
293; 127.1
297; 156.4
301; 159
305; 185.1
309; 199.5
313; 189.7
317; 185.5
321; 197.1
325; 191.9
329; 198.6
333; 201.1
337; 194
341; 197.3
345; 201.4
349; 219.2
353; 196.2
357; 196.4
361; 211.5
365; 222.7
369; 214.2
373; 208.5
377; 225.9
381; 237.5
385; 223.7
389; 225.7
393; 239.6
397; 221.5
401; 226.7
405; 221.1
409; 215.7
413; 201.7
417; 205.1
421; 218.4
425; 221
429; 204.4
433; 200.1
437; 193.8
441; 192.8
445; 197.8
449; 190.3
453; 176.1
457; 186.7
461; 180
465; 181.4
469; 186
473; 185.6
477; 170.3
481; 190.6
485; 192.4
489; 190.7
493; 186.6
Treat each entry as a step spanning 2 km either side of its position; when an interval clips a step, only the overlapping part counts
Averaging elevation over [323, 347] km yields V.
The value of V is 197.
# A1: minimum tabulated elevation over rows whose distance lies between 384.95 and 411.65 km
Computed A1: 215.7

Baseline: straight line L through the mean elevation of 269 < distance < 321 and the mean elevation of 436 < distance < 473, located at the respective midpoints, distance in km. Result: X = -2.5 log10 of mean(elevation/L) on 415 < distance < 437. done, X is -0.17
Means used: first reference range 139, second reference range 187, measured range 208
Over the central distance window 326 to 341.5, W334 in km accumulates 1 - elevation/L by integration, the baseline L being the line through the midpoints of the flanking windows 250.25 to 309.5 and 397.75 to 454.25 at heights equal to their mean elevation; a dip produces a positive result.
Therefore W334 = -3.4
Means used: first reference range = 136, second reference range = 205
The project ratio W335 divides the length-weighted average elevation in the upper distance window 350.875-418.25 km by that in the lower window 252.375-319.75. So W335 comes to 1.5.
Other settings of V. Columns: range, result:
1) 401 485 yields 197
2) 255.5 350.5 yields 160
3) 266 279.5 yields 98.1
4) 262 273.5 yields 127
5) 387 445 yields 213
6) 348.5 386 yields 215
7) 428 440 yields 198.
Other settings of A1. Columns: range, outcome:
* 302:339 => 185.1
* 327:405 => 194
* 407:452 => 190.3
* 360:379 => 208.5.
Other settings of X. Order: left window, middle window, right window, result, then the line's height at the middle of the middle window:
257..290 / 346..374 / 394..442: -0.22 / 172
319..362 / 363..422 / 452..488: -0.14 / 194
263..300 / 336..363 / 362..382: -0.05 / 193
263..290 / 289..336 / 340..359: -0.18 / 151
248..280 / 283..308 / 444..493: 0.05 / 147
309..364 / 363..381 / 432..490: -0.13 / 196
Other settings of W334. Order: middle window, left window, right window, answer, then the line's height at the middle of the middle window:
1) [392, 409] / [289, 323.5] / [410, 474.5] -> -3.4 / 188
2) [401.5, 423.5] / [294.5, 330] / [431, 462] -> -2.9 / 188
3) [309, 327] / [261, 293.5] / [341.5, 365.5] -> -3.6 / 160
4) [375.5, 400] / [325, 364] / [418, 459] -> -3.5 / 200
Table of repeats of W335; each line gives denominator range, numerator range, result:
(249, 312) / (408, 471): 1.41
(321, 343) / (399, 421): 1.09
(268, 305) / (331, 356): 1.74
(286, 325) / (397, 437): 1.27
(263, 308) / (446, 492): 1.50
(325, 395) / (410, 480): 0.91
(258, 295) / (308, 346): 1.73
